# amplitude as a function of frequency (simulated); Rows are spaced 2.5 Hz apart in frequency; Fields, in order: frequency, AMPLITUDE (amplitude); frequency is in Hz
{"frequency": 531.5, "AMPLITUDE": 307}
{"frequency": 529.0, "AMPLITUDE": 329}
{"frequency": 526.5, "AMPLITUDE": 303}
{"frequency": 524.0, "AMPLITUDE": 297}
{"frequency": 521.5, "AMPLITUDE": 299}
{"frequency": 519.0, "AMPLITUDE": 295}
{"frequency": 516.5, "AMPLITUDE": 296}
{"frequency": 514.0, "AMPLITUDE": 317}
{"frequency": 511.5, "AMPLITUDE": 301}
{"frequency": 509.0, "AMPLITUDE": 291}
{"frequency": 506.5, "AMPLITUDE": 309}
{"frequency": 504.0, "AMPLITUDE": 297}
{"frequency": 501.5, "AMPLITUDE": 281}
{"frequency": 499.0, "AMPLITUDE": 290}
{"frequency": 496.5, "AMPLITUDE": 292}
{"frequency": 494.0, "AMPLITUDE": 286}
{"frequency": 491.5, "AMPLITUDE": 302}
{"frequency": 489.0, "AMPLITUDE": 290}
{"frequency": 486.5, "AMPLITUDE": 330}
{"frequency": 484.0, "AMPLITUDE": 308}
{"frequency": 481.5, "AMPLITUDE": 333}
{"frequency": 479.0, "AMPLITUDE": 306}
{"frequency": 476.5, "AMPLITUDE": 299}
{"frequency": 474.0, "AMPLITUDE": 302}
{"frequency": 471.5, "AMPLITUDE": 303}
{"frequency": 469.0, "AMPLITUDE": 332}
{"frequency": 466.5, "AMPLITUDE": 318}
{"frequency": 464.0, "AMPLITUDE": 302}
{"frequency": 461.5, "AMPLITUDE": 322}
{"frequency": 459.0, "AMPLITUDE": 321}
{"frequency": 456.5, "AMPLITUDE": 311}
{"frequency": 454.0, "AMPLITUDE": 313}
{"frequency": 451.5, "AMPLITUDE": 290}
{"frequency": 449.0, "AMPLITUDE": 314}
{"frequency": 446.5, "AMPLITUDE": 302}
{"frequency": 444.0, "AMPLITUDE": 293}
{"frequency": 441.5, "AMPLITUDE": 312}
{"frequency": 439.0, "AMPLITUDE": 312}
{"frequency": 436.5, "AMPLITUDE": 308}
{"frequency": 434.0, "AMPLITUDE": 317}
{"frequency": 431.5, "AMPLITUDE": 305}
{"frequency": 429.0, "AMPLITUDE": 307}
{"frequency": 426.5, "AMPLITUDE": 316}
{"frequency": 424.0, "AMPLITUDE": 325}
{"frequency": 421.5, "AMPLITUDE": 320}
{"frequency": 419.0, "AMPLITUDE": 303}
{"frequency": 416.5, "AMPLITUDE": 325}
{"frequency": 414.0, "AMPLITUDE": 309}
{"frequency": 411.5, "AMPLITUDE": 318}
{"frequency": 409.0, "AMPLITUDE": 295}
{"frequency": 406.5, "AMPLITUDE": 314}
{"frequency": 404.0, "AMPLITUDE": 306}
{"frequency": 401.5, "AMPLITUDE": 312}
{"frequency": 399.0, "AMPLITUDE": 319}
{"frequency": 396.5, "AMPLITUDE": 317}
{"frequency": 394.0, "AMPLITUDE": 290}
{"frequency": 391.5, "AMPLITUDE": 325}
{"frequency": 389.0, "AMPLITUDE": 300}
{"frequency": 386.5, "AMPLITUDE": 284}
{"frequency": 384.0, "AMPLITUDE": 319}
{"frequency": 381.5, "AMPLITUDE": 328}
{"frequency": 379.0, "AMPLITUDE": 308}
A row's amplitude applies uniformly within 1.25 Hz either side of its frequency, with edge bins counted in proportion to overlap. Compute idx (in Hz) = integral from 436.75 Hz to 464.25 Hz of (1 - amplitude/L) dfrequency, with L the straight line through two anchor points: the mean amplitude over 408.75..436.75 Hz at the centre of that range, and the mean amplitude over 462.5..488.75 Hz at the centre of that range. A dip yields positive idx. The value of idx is 0.4 Hz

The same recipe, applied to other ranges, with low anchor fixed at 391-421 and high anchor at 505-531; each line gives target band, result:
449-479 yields -0.3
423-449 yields -0.1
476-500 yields 0.1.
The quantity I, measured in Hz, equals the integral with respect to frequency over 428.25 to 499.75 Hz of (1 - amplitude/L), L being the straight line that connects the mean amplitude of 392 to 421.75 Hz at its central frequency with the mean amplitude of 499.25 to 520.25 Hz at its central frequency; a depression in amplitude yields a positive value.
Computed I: -1.0 Hz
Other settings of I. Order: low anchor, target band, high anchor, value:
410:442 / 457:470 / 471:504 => -0.51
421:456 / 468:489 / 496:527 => -0.67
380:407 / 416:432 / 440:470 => -0.20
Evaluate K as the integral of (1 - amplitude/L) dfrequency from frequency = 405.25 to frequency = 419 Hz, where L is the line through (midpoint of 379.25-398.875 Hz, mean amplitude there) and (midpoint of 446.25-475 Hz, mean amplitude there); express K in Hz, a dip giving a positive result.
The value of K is -0.1 Hz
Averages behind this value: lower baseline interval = 310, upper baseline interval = 311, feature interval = 311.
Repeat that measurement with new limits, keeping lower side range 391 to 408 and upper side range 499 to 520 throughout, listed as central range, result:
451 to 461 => -0.2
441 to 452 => 0.1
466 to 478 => -0.3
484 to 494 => -0.1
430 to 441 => -0.1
